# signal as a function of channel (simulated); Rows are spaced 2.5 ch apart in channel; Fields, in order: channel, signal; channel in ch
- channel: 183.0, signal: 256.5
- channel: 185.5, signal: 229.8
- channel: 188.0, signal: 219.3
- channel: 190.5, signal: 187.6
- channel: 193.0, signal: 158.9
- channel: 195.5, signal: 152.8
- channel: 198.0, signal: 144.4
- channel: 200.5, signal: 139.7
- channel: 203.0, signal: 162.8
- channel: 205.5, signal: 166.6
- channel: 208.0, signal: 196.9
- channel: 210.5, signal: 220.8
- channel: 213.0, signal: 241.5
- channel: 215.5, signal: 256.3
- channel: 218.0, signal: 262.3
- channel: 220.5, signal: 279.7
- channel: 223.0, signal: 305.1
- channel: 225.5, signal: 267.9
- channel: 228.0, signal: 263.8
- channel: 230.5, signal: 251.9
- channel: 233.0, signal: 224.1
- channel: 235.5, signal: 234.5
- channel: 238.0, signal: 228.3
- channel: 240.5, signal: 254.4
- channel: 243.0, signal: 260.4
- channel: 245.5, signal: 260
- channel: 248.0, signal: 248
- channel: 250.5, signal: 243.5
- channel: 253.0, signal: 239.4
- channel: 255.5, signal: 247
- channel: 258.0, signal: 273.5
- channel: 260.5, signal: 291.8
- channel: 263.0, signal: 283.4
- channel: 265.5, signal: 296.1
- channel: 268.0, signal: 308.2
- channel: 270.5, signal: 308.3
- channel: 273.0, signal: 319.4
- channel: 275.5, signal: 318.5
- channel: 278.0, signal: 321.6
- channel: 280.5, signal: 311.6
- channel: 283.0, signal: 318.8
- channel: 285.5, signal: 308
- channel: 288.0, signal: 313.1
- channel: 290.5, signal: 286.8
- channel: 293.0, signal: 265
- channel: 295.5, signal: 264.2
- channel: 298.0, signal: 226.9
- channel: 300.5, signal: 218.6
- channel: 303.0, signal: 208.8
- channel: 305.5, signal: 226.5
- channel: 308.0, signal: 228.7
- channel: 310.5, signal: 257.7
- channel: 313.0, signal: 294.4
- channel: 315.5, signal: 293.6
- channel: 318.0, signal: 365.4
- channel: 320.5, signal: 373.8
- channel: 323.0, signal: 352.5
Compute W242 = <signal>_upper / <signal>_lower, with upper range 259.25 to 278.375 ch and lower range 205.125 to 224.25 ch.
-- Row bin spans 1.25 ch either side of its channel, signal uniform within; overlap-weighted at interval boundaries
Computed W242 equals 1.2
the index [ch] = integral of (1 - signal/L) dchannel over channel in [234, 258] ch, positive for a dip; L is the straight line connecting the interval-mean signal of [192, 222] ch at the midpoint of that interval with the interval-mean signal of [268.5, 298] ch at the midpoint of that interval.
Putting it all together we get 0.3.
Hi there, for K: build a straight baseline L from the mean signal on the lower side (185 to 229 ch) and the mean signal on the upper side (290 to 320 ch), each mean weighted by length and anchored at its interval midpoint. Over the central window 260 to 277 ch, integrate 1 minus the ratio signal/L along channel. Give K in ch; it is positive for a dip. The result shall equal -4.1 ch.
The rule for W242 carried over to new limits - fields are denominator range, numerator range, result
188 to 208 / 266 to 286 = 1.90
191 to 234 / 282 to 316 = 1.22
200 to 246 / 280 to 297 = 1.24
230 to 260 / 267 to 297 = 1.22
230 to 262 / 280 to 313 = 1.05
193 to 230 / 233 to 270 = 1.20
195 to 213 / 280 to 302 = 1.59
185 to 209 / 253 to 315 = 1.60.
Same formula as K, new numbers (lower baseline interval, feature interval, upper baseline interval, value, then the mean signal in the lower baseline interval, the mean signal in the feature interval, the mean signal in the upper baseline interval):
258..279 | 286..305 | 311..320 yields 3.4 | 304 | 256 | 317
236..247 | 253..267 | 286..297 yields -0.7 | 250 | 275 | 283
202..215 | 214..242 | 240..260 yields -3.9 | 202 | 257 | 255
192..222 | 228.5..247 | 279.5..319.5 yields -1.7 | 200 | 246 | 275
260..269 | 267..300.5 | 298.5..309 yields -4.6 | 295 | 295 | 221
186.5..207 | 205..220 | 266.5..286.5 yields -2.5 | 168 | 230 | 314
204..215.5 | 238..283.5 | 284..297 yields -3.8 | 211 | 281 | 287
